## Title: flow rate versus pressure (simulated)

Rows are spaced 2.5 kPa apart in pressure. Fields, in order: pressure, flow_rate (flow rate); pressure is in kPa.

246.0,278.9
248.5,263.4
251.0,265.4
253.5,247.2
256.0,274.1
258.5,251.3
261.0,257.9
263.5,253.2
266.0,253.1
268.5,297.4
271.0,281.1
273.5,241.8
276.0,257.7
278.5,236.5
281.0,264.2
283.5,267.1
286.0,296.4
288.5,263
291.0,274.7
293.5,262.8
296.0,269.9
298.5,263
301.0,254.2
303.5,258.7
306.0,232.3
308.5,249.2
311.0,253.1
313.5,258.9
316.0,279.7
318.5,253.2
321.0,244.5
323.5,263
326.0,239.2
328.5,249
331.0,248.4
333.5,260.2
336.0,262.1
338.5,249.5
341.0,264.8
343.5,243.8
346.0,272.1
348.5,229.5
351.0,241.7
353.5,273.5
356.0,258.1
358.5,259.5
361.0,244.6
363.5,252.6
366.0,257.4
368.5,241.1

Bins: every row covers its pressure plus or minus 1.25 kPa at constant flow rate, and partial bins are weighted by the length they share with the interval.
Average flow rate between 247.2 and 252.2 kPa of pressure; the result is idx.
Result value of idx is 265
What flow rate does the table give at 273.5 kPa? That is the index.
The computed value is 241.8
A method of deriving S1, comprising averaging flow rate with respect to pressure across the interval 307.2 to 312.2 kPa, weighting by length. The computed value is 251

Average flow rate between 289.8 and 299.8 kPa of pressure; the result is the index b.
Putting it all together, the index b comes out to 267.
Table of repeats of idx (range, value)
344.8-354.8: 254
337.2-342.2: 257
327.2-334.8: 253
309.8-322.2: 258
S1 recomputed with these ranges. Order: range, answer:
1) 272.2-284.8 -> 254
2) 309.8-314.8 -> 256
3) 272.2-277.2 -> 250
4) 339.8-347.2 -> 260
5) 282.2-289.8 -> 275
